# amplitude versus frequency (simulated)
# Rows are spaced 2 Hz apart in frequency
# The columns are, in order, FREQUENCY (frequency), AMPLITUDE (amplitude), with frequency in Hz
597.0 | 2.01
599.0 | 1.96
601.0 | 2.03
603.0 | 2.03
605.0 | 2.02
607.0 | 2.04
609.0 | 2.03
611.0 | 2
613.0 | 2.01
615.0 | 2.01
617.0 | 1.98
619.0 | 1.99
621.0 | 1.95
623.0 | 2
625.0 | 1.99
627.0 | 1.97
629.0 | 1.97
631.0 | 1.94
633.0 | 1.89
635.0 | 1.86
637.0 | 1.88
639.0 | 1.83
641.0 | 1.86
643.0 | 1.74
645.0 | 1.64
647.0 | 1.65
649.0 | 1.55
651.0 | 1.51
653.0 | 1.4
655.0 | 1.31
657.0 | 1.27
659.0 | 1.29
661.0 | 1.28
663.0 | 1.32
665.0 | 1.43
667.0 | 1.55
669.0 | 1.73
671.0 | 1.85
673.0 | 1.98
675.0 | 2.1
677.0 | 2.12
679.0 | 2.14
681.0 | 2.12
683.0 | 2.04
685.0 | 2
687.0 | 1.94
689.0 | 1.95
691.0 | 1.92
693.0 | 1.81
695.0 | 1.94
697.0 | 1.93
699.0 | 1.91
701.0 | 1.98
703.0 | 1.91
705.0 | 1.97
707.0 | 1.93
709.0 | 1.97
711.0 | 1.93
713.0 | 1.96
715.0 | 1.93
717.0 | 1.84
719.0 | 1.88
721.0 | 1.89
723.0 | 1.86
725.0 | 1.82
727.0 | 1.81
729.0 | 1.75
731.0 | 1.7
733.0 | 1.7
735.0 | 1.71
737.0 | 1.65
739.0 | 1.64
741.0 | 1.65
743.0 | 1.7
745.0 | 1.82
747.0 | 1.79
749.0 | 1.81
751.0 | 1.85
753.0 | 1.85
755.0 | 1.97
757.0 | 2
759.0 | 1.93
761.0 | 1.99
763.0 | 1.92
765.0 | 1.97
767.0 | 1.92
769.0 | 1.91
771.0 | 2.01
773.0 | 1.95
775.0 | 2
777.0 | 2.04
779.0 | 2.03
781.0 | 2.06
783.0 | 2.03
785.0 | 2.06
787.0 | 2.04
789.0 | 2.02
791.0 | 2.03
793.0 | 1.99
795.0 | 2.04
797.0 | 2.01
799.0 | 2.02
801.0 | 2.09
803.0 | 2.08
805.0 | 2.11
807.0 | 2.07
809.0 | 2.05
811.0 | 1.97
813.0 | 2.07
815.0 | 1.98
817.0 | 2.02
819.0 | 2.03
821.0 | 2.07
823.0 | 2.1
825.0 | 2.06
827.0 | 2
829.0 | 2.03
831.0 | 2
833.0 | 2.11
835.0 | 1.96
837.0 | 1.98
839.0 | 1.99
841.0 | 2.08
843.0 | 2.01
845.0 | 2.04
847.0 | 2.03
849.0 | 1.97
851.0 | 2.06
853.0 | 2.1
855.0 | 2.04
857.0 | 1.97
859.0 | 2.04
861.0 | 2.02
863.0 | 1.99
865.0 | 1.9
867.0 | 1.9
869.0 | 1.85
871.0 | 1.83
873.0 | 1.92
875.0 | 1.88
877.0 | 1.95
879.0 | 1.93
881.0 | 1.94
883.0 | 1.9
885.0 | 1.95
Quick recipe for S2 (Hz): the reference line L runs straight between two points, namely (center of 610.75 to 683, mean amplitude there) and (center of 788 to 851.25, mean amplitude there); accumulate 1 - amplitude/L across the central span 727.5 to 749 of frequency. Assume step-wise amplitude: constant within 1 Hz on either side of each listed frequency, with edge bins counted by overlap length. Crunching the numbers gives 2.21 Hz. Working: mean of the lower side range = 1.78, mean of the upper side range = 2.03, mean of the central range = 1.72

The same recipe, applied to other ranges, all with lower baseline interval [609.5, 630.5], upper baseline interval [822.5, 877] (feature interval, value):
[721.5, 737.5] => 1.9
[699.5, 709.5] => 0.2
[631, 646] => 1.2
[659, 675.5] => 3.1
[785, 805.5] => -0.5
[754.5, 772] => 0.3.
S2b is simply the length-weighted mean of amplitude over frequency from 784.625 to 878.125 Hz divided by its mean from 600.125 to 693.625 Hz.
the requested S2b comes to 1.10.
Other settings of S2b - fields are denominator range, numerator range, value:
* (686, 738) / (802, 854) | 1.09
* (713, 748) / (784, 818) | 1.15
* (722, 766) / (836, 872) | 1.10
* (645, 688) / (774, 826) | 1.21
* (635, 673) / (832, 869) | 1.27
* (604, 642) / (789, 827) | 1.04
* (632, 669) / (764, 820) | 1.28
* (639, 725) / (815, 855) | 1.13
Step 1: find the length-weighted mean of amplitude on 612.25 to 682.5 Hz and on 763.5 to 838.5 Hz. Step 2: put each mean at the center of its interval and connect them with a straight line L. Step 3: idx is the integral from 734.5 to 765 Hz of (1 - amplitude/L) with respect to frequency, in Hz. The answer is 1.8 Hz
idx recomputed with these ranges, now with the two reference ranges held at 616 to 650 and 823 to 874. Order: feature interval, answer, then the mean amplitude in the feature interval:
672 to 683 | -1.14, 2.09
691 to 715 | -0.29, 1.93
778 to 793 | -0.59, 2.04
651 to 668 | 4.66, 1.37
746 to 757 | 0.40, 1.87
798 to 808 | -0.53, 2.07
